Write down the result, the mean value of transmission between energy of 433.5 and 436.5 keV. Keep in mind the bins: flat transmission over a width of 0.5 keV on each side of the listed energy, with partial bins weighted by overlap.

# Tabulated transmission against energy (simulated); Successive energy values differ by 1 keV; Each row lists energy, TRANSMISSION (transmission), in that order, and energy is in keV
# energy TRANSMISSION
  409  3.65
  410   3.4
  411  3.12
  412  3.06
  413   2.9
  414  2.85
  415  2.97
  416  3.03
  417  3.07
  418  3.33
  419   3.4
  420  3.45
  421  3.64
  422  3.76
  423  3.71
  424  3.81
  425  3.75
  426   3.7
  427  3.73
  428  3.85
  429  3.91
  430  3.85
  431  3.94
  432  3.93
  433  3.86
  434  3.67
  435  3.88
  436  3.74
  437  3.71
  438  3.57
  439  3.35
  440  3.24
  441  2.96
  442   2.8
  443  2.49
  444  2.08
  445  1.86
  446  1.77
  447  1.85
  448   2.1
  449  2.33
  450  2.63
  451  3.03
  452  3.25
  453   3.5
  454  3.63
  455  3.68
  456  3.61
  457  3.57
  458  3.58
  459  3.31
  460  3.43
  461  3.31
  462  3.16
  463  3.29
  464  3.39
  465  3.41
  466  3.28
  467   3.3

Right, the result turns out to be 3.76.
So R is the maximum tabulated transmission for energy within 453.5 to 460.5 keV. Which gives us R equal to 3.68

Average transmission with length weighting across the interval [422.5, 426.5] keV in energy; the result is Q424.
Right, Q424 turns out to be 3.74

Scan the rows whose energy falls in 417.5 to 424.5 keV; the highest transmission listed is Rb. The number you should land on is 3.81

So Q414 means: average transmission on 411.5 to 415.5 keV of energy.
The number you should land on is 2.95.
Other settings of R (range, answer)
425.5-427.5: 3.73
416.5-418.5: 3.33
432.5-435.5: 3.88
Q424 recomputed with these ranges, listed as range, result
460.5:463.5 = 3.25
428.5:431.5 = 3.9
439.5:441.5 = 3.1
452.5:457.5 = 3.6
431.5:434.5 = 3.82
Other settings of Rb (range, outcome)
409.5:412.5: 3.4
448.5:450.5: 2.63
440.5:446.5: 2.96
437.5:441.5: 3.57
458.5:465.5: 3.43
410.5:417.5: 3.12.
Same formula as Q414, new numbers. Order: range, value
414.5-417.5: 3.02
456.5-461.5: 3.44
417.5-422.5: 3.52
